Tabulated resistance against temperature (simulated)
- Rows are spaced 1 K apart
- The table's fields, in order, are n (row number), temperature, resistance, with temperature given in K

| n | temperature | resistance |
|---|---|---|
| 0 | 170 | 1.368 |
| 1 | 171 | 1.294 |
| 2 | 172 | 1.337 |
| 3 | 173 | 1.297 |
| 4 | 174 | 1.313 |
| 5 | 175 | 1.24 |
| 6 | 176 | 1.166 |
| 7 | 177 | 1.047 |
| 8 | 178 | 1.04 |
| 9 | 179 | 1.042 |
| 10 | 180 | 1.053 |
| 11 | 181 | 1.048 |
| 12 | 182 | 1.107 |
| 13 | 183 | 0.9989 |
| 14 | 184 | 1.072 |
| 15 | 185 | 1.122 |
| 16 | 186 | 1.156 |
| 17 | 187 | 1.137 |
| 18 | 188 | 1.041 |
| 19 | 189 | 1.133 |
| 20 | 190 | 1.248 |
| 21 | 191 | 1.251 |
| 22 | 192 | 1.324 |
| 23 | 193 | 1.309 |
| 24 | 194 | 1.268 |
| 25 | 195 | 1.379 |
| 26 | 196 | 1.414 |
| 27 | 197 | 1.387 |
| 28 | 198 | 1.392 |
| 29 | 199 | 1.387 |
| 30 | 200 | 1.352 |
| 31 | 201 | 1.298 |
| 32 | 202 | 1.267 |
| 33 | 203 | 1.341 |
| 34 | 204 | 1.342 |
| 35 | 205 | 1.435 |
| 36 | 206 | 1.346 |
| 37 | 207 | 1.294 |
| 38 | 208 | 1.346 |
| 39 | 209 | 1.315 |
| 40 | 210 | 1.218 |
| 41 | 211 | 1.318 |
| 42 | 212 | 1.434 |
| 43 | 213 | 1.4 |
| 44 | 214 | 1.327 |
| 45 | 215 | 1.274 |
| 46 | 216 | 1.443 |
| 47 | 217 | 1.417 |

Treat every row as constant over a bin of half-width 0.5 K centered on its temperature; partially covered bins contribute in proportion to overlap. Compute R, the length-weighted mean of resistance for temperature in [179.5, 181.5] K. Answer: 1.05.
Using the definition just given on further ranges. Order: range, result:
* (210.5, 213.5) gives 1.38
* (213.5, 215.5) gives 1.3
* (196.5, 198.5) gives 1.39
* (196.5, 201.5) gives 1.36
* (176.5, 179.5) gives 1.04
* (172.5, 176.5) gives 1.25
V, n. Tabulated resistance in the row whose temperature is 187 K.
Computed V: 1.137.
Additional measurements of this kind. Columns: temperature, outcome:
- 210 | 1.218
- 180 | 1.053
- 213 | 1.4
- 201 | 1.298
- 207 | 1.294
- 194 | 1.268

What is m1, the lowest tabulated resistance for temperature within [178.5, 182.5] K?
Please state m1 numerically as 1.042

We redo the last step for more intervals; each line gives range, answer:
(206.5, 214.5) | 1.218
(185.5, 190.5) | 1.041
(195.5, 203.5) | 1.267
